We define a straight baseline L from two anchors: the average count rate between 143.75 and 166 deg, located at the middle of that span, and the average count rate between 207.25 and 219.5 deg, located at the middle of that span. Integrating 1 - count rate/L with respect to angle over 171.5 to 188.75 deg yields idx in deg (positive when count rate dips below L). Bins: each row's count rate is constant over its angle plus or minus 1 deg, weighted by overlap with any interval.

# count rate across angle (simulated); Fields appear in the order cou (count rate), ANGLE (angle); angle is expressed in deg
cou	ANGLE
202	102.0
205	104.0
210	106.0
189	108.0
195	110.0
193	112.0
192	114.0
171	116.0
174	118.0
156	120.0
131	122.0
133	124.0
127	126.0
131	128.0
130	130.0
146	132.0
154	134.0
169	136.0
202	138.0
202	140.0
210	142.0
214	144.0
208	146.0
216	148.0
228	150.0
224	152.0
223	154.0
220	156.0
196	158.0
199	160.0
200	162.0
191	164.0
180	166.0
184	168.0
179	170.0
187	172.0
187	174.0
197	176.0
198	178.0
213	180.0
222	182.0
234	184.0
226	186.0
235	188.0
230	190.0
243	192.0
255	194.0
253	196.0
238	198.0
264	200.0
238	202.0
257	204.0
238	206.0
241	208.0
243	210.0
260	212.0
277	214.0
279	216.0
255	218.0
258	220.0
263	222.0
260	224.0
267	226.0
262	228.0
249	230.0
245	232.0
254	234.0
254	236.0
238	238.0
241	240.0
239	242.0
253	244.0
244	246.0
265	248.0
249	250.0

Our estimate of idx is 1.5 deg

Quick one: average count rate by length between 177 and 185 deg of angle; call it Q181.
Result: 217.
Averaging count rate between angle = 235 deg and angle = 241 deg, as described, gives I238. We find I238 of 244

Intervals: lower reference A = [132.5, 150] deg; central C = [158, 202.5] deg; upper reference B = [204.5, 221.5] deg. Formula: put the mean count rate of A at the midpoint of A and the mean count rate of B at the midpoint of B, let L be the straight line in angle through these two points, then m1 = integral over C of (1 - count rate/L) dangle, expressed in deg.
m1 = 2.9 deg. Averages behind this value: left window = 197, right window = 257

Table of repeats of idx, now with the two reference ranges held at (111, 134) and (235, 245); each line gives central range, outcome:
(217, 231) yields -1.61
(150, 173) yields -2.10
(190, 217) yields -4.42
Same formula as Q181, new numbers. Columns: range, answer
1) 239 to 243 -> 240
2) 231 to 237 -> 251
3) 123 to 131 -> 130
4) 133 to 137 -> 162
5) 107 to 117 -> 188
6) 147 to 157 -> 222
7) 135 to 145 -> 199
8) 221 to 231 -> 260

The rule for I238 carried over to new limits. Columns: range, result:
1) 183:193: 234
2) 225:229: 264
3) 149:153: 226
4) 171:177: 190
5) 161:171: 187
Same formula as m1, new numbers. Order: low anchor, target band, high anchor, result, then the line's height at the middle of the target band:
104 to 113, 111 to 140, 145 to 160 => 6.39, 204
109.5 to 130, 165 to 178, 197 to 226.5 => 1.61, 213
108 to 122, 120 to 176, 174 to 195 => 4.47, 199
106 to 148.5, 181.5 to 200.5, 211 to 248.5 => -1.26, 225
